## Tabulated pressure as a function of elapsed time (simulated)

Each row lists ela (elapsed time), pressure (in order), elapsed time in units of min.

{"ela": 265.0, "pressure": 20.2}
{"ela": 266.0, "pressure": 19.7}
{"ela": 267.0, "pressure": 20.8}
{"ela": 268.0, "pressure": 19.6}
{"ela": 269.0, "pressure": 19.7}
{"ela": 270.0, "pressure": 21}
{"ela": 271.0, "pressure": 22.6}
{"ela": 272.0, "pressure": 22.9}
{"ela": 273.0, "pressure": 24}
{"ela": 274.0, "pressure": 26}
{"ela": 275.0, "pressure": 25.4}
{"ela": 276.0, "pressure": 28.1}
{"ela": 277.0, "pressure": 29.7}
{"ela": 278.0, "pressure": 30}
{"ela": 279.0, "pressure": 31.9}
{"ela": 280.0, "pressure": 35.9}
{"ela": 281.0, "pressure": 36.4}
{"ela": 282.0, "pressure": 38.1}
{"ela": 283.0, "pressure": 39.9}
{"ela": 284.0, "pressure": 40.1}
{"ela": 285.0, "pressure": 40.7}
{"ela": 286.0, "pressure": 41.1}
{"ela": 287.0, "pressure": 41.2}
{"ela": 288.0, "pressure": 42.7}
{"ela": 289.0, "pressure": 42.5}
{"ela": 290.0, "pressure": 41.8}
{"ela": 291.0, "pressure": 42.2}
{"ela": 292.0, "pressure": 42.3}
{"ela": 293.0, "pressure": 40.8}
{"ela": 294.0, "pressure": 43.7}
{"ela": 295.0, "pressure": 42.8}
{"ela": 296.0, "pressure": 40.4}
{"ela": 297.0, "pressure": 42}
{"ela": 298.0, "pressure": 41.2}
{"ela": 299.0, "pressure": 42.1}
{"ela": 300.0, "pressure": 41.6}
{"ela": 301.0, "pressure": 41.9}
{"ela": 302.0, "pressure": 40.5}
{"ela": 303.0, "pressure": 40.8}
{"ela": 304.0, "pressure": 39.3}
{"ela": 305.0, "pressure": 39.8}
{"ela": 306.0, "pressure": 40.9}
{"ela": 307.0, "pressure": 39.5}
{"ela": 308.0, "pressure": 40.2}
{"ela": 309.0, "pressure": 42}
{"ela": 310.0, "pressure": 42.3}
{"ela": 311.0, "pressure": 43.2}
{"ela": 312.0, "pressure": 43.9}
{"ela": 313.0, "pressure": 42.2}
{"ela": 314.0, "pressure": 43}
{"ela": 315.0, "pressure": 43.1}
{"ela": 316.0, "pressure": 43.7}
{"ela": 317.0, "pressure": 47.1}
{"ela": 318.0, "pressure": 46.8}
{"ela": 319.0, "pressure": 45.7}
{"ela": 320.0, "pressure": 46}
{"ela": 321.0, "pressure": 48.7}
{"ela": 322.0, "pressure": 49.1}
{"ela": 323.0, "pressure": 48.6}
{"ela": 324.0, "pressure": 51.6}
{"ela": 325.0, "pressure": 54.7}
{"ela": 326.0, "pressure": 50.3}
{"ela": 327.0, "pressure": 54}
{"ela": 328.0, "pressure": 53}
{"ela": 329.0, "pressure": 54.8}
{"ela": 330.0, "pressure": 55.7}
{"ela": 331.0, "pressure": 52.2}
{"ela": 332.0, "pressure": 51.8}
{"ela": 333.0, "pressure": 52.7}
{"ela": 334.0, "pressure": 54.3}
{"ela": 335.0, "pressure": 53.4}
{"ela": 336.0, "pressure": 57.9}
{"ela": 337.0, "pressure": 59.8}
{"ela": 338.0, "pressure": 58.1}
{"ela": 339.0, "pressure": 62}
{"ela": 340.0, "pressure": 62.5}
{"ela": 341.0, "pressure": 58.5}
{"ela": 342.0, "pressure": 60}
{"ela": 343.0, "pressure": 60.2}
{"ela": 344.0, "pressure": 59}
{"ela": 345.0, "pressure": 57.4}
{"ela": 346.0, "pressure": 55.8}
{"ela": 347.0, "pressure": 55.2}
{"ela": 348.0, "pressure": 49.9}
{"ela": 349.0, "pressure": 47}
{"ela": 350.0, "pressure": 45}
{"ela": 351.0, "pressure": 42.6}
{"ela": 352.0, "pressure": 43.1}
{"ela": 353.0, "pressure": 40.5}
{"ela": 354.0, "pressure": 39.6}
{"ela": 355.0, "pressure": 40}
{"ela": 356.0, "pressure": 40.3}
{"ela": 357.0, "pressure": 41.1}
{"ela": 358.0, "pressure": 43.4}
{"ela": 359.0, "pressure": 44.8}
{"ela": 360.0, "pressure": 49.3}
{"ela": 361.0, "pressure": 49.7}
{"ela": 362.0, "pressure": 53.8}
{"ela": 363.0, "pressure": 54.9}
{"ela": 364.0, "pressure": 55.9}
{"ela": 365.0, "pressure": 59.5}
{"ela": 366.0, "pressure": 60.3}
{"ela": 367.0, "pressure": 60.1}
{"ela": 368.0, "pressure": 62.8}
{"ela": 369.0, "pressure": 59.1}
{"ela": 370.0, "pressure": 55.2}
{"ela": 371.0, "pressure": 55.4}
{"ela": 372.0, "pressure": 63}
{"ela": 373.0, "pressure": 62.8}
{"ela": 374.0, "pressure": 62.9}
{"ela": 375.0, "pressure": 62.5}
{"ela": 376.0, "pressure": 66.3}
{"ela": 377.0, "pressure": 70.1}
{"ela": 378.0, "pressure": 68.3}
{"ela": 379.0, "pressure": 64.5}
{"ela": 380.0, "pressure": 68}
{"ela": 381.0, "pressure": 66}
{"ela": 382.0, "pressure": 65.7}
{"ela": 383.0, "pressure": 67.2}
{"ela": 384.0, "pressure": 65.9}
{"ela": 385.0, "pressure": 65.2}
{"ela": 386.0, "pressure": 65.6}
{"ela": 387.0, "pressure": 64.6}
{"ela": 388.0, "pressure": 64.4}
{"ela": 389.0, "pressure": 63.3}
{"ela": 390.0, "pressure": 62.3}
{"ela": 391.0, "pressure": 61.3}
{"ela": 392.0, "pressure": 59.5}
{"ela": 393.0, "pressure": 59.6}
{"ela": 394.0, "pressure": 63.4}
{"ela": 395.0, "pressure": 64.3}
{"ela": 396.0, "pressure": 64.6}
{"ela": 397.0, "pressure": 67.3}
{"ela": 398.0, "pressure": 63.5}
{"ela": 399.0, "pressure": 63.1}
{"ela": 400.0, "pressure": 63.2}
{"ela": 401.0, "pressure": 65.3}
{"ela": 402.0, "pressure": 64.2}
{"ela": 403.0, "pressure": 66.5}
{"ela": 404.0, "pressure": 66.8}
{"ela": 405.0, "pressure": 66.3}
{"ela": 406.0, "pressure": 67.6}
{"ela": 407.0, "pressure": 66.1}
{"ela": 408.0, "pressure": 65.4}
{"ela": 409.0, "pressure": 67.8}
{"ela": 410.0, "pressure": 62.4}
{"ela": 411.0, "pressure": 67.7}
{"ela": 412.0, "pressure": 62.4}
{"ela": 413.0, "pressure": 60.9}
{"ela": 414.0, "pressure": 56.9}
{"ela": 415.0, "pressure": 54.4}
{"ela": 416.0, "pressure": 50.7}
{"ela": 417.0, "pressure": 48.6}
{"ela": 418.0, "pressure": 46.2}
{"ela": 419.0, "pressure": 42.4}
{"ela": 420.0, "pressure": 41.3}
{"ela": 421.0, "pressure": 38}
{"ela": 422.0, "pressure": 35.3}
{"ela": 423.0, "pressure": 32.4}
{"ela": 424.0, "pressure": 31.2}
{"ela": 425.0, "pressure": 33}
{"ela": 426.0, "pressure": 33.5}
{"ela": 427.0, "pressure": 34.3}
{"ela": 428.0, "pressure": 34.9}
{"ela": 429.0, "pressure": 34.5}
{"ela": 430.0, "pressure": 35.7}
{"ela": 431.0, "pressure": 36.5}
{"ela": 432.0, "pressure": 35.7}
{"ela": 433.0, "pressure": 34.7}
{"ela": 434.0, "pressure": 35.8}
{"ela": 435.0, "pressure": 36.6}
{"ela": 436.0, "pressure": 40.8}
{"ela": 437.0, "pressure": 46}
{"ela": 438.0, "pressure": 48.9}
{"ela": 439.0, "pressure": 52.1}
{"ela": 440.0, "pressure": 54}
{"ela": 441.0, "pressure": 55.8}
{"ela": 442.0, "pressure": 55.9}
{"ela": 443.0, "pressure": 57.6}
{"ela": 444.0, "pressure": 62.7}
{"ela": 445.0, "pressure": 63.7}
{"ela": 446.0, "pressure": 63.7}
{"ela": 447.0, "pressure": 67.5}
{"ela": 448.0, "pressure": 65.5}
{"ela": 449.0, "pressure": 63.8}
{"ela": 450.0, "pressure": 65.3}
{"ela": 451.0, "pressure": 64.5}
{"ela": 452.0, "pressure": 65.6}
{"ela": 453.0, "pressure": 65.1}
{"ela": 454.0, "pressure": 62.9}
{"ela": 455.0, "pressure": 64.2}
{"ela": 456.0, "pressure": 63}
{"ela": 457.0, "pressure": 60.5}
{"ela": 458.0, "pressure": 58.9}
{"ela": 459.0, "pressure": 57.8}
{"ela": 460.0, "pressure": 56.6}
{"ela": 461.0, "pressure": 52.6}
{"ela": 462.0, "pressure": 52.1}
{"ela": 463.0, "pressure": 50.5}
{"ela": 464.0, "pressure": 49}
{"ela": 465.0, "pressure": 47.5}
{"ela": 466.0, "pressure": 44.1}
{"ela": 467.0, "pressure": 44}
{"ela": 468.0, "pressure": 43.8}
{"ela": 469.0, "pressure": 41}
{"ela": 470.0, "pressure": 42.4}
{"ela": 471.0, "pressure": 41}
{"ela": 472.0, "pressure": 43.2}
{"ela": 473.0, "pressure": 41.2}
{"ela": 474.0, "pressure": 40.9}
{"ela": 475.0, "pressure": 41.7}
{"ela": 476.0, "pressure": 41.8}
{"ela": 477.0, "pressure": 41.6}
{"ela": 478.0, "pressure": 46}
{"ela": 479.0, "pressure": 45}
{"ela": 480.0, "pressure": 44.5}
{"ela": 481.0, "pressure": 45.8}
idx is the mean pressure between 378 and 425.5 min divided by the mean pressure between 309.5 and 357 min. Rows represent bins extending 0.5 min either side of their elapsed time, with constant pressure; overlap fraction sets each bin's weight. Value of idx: 1.18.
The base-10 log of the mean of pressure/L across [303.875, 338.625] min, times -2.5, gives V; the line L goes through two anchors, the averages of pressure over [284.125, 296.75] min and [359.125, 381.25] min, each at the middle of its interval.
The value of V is 0.01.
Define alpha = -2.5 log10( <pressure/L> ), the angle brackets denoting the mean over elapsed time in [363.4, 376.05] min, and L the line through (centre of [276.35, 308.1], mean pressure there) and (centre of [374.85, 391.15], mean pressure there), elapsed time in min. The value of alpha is 0.03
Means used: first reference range 39.8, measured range 60.2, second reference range 65.5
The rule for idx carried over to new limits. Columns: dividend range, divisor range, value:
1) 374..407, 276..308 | 1.64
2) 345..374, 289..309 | 1.24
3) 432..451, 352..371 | 1.06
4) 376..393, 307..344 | 1.28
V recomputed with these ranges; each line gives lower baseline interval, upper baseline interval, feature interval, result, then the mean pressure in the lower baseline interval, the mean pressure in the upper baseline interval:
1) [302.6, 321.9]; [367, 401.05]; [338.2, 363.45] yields 0.07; 43.2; 63.6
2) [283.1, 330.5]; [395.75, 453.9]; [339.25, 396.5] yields -0.17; 44.3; 53.3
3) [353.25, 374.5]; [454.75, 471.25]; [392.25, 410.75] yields -0.24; 52.9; 51.1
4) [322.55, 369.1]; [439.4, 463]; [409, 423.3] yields 0.14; 52.6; 60.6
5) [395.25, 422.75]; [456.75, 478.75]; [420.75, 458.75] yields 0.04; 58.5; 47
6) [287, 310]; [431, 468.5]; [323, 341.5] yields -0.24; 41.4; 54.1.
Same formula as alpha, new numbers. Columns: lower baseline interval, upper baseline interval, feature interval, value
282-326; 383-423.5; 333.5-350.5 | -0.14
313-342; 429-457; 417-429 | 0.40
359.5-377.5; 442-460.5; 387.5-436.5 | 0.16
